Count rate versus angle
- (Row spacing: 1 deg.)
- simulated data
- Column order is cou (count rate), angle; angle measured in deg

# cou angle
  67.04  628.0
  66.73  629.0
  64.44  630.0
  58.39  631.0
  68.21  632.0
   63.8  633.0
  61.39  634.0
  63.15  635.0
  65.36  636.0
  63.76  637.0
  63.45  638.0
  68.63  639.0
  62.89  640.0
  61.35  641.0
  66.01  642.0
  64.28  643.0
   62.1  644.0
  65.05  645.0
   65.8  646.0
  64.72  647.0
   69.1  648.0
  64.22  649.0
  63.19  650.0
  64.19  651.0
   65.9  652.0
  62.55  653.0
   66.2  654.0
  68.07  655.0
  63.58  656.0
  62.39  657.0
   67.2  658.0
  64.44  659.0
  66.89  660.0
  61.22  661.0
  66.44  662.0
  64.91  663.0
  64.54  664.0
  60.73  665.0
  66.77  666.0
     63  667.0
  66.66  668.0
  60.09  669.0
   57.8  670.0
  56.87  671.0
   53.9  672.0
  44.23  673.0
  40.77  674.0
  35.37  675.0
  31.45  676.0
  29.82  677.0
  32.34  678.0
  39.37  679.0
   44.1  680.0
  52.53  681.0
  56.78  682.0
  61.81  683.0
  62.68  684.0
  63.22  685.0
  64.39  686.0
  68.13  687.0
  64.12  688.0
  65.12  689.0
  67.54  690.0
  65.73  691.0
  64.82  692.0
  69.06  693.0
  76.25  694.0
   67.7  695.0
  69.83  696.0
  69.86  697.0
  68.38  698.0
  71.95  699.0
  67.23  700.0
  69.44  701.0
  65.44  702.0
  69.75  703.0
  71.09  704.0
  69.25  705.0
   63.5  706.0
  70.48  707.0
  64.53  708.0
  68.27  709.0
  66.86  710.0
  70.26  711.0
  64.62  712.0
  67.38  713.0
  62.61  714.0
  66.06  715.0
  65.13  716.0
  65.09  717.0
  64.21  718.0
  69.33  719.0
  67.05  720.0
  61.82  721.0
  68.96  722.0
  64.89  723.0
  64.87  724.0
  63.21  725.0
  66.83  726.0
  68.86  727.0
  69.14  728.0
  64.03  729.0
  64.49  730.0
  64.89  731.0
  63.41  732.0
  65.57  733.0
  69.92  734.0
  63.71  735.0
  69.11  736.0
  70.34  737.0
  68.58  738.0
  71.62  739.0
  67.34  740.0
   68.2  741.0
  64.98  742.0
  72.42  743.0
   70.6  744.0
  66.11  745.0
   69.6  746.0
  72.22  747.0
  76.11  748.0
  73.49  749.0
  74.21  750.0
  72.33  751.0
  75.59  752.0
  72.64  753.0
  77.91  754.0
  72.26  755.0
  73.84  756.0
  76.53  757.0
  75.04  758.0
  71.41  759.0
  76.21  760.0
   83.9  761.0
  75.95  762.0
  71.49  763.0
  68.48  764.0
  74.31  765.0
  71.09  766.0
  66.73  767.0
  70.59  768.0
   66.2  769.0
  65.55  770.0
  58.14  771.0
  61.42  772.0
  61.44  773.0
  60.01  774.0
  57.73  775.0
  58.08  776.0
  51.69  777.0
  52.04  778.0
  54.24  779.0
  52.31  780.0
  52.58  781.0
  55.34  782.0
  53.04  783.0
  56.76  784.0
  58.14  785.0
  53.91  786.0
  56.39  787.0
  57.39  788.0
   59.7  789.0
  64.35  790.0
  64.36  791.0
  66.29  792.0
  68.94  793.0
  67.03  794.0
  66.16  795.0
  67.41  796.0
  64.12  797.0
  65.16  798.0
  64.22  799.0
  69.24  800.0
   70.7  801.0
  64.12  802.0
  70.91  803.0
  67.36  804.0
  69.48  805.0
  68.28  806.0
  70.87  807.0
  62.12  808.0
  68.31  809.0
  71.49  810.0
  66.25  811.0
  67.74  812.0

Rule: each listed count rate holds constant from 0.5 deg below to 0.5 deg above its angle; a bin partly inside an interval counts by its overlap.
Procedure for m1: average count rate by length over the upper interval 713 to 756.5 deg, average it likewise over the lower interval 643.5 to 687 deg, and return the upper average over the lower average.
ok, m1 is 1.2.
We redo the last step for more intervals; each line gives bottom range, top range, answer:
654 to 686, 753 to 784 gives 1.17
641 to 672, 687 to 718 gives 1.06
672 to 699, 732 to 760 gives 1.25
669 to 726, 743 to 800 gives 1.07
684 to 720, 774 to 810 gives 0.92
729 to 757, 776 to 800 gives 0.85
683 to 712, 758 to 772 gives 1.05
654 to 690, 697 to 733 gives 1.17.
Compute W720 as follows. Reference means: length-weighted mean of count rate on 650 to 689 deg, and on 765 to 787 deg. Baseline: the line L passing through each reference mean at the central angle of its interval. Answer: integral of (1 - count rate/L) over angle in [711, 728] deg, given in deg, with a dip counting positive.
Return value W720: -2.2 deg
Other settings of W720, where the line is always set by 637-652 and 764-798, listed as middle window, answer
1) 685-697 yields -0.75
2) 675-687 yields 2.73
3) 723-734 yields -0.56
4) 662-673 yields 0.53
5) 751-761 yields -2.12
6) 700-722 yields -1.35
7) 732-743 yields -1.00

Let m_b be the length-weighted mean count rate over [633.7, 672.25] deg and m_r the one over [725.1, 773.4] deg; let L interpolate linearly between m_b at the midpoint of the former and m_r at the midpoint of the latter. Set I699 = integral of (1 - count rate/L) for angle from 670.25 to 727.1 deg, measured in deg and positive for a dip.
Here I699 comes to 4.3 deg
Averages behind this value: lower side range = 63.9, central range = 61.8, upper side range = 69.9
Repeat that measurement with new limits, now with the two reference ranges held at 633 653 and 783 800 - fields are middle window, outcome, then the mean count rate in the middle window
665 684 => 4.1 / 50.3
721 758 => -3.7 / 69.4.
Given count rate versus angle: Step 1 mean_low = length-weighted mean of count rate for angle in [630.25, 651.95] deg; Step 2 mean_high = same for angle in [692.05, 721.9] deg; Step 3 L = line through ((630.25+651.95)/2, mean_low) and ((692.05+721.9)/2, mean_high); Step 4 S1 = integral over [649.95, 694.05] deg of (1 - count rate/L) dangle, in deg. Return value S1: 4.7 deg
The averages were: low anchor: 64.3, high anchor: 67.6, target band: 58.8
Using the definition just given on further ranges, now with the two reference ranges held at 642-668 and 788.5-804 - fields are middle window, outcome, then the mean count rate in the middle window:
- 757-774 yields -1.0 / 69.8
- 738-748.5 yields -0.7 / 69.9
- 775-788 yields 2.2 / 54.8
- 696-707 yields -0.6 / 68.7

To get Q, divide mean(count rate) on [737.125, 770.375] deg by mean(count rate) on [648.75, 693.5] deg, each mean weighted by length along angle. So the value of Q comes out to 1.2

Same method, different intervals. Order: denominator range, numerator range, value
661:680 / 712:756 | 1.31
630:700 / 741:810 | 1.08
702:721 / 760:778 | 0.99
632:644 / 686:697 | 1.06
